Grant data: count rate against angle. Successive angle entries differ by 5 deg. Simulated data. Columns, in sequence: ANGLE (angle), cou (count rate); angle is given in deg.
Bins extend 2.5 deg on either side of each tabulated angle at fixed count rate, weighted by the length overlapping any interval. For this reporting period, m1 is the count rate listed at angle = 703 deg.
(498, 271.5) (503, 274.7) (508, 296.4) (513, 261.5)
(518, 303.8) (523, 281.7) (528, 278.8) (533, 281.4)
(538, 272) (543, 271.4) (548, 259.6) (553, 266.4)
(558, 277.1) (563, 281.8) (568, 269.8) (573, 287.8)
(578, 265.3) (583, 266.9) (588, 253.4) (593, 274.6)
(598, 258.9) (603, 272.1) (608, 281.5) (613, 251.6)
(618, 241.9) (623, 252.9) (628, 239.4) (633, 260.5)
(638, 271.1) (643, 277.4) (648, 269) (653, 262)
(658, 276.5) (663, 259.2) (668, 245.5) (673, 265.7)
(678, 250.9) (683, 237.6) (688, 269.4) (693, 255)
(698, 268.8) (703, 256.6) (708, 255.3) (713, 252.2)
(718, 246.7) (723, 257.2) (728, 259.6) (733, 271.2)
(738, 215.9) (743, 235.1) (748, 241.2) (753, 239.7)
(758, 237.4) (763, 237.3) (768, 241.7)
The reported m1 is 256.6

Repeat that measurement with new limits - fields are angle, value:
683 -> 237.6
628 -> 239.4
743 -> 235.1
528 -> 278.8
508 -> 296.4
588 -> 253.4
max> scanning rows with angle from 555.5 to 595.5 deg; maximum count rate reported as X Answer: 287.8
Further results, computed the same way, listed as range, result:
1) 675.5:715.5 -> 269.4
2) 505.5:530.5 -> 303.8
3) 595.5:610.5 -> 281.5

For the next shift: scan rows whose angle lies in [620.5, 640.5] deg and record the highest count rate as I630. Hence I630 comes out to 271.1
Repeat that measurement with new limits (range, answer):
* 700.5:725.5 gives 257.2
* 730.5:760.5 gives 271.2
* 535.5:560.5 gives 277.1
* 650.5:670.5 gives 276.5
